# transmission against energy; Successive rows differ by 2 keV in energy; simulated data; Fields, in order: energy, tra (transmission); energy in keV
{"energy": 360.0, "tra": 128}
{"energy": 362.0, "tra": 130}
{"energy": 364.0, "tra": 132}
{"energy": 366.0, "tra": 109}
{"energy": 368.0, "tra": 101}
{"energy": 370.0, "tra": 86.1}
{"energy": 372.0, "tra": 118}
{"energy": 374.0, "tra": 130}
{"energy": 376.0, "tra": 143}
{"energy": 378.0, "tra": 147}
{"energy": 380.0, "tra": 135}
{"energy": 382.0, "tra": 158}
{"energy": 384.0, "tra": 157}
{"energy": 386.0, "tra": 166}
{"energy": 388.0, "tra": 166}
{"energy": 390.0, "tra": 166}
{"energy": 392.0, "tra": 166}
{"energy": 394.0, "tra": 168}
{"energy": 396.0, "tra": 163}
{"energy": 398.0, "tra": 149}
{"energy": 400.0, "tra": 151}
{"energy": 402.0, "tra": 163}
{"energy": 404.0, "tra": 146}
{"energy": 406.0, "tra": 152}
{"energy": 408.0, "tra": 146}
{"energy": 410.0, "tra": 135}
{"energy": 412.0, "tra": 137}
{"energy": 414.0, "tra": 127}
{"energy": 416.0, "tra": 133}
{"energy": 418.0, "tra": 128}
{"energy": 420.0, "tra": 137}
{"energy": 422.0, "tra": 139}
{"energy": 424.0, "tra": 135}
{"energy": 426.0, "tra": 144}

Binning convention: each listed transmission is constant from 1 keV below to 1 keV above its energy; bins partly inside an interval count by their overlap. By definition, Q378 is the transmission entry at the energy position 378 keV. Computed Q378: 147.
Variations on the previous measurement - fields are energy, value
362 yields 130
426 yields 144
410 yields 135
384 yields 157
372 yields 118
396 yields 163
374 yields 130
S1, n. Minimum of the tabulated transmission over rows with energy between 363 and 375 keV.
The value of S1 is 86.1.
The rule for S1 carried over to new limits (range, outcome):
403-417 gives 127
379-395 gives 135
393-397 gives 163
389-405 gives 146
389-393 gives 166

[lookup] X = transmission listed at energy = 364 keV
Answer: 132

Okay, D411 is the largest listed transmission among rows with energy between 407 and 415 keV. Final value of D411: 146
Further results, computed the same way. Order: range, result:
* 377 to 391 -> 166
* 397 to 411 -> 163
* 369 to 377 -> 143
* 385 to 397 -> 168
